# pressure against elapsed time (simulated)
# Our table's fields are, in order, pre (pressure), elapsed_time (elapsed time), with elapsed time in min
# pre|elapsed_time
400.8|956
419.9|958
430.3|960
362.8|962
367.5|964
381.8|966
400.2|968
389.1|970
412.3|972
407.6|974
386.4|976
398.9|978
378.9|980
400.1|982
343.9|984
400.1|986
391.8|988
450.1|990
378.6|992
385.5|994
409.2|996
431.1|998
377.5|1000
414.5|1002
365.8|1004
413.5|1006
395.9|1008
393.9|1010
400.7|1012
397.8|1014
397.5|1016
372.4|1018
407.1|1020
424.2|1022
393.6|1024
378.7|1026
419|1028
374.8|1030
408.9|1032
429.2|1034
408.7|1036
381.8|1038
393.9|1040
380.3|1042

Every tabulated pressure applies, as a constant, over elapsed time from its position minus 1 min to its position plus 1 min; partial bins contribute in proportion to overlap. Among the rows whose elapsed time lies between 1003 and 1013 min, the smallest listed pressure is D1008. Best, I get 365.8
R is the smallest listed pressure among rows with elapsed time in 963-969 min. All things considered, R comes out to 367.5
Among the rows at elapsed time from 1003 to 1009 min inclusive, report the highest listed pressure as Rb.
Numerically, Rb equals 413.5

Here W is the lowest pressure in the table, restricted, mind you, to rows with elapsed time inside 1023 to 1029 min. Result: 378.7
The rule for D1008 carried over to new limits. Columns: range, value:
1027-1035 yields 374.8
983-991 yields 343.9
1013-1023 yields 372.4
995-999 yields 409.2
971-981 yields 378.9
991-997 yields 378.6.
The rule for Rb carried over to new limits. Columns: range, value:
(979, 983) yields 400.1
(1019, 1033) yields 424.2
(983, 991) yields 450.1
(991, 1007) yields 431.1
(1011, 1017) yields 400.7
